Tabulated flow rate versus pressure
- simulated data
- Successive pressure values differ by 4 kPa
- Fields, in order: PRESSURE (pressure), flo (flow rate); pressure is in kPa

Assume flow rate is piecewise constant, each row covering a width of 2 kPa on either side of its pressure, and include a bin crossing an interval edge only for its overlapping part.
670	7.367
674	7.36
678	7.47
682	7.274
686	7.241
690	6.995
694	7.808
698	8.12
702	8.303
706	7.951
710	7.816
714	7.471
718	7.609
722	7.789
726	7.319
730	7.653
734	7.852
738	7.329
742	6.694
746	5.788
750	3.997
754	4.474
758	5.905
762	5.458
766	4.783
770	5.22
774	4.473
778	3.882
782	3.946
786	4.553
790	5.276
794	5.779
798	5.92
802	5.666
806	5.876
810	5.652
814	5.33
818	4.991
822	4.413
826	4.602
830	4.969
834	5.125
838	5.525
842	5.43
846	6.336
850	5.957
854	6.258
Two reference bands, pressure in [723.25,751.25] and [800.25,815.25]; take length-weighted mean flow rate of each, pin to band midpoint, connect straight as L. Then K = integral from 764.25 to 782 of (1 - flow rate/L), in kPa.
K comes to 4.83 kPa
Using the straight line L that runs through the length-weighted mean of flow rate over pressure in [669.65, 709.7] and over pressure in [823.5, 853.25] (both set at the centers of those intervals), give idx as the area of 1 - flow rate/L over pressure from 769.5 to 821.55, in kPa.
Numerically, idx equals 8.14 kPa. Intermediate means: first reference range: 7.61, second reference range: 5.44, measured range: 5.1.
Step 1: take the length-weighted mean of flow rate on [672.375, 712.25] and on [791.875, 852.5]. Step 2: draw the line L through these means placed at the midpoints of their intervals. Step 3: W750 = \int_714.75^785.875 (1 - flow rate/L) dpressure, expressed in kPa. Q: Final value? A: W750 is 8.8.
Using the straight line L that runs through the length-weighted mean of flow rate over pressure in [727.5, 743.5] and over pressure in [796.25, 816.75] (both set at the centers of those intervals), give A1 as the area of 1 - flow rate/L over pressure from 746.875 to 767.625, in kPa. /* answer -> 5.7 kPa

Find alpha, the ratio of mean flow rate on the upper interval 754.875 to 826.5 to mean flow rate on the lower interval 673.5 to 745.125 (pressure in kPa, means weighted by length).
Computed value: 0.68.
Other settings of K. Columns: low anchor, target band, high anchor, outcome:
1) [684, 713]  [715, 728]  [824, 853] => -0.4 kPa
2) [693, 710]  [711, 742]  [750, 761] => -4.4 kPa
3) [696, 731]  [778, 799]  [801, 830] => 3.3 kPa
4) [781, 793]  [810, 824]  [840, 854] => 0.8 kPa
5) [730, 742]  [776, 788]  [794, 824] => 4.0 kPa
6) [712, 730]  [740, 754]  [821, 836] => 3.2 kPa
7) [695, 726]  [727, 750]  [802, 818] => 1.3 kPa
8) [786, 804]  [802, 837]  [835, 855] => 3.2 kPa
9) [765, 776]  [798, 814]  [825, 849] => -1.8 kPa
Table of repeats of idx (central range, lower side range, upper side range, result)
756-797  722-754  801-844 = 7.0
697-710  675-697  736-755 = -2.2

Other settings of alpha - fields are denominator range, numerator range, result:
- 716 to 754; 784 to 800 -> 0.80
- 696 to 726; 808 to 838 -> 0.64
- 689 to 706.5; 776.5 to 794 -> 0.58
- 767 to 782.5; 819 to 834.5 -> 1.07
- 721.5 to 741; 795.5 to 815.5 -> 0.76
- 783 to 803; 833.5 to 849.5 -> 1.06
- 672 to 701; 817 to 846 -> 0.68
